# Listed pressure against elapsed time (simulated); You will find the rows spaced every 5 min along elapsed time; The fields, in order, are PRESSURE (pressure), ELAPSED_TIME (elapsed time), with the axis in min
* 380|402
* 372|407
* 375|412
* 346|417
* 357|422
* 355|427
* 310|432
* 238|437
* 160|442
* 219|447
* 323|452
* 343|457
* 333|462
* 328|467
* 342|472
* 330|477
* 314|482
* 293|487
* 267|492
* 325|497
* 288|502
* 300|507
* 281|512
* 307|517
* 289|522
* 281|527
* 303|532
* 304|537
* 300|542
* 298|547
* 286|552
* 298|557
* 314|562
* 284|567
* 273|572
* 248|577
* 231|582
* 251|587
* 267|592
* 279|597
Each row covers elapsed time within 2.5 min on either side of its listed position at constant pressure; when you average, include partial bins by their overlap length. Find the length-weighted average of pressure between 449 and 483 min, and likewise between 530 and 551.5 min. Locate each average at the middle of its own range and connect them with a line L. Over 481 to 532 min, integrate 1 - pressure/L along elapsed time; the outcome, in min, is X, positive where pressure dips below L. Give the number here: 3.1 min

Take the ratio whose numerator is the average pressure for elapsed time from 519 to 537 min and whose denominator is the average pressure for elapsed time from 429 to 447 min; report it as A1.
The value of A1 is 1.24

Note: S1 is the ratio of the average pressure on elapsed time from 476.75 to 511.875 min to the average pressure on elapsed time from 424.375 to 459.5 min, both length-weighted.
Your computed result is 1.07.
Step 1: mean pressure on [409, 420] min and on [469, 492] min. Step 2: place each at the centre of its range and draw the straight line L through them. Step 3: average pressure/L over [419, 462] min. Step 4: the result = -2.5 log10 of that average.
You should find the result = 0.18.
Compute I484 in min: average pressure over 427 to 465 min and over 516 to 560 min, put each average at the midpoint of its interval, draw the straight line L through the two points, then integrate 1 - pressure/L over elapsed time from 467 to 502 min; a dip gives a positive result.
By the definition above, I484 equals -2.9 min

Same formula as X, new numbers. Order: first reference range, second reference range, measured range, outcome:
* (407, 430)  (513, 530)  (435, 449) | 5.7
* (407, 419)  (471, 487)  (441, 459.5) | 3.8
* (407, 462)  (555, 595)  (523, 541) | -0.9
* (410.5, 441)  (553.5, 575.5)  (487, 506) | 0.7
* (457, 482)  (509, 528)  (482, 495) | 1.2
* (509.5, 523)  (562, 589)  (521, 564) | -2.8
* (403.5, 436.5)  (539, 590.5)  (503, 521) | 0.5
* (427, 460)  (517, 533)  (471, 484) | -2.1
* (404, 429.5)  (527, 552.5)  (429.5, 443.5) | 4.4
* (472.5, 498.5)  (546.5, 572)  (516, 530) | 0.4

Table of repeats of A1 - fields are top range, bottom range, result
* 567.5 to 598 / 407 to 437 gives 0.76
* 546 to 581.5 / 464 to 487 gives 0.87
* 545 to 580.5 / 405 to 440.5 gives 0.86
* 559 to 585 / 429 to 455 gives 1.06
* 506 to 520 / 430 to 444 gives 1.25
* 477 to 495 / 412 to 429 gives 0.84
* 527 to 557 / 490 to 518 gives 1.01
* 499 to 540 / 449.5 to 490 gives 0.91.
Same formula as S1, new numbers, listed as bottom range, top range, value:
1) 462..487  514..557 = 0.91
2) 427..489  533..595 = 0.94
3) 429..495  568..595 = 0.87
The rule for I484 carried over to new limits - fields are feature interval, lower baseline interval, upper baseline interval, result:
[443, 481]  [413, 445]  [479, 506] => -1.66 min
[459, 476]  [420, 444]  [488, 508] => -2.58 min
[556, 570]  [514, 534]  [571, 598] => -1.45 min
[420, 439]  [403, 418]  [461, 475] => 2.19 min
